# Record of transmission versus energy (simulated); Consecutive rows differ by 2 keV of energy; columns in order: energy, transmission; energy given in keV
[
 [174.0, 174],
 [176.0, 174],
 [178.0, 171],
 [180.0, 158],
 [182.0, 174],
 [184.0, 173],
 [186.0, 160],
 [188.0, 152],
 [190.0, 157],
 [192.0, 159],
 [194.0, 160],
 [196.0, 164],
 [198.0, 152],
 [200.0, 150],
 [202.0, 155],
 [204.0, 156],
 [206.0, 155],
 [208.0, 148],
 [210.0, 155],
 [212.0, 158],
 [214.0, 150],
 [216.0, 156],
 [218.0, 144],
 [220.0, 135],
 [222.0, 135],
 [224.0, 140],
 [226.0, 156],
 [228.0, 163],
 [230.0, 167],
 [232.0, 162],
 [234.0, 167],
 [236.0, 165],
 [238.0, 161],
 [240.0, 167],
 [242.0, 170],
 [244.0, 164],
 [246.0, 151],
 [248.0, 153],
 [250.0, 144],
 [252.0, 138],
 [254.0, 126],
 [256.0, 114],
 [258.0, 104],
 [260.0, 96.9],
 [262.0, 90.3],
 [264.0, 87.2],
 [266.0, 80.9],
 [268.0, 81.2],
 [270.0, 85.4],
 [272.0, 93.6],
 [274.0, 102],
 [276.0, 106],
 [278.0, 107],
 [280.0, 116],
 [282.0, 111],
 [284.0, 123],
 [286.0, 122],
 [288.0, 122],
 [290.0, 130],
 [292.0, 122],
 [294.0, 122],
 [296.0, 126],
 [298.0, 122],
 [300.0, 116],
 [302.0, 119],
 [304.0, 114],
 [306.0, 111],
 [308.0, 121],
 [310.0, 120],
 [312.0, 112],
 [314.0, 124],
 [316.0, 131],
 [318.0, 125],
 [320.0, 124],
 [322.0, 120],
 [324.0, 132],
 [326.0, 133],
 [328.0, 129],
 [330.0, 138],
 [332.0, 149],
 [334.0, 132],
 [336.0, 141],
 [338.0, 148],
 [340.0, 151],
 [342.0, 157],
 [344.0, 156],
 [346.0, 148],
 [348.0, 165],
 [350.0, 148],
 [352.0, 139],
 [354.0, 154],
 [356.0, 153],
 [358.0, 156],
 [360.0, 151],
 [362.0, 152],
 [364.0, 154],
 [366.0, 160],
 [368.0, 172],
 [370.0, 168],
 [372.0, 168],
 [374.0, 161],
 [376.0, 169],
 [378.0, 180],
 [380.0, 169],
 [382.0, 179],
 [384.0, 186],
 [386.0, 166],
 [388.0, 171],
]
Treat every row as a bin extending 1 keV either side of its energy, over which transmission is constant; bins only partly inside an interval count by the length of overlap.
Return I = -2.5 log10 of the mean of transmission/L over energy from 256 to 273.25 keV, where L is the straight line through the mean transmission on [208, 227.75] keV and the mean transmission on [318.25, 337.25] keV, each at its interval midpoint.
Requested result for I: 0.48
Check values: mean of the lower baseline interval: 148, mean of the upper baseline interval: 133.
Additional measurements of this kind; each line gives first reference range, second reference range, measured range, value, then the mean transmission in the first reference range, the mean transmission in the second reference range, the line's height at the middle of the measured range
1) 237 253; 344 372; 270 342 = 0.256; 156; 156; 156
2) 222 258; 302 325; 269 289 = 0.235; 152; 121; 135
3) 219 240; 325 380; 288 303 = 0.252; 156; 153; 154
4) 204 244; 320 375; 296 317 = 0.257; 156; 149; 151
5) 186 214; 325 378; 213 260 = 0.048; 155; 153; 155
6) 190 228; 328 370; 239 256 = 0.017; 152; 151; 152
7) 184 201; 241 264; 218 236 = -0.086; 158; 130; 142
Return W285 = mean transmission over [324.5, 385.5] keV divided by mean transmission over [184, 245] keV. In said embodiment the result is 1.0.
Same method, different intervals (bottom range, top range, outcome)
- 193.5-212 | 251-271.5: 0.65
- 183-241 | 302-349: 0.86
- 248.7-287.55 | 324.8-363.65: 1.37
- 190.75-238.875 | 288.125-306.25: 0.78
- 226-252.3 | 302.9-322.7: 0.75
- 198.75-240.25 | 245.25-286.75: 0.72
